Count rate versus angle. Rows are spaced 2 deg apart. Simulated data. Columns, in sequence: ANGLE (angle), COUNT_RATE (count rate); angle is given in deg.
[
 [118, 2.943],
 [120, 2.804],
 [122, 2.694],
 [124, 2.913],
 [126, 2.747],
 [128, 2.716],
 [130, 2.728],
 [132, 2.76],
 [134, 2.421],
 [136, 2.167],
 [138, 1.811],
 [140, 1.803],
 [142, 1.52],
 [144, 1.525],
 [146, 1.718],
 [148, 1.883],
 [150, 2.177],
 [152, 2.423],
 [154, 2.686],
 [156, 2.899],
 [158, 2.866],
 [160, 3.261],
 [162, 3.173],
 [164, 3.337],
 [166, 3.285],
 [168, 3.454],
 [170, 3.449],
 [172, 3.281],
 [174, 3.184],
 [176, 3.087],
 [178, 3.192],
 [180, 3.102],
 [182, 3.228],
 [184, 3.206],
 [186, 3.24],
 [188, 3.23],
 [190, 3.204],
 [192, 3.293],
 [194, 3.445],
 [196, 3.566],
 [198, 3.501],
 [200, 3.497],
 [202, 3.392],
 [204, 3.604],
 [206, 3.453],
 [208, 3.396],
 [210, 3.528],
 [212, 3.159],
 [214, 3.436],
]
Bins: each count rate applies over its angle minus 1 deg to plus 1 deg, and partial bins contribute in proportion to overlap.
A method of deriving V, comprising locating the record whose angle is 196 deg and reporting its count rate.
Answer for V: 3.566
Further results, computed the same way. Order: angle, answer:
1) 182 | 3.228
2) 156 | 2.899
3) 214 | 3.436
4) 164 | 3.337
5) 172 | 3.281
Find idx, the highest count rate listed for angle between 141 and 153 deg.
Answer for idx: 2.423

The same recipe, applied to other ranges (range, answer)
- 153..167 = 3.337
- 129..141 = 2.76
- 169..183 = 3.449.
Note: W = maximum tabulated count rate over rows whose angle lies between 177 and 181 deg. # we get 3.192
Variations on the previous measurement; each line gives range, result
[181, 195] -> 3.445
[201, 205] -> 3.604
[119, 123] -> 2.804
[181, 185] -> 3.228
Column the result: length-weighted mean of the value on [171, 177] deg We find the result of 3.18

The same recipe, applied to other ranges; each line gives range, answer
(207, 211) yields 3.46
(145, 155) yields 2.18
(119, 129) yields 2.77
